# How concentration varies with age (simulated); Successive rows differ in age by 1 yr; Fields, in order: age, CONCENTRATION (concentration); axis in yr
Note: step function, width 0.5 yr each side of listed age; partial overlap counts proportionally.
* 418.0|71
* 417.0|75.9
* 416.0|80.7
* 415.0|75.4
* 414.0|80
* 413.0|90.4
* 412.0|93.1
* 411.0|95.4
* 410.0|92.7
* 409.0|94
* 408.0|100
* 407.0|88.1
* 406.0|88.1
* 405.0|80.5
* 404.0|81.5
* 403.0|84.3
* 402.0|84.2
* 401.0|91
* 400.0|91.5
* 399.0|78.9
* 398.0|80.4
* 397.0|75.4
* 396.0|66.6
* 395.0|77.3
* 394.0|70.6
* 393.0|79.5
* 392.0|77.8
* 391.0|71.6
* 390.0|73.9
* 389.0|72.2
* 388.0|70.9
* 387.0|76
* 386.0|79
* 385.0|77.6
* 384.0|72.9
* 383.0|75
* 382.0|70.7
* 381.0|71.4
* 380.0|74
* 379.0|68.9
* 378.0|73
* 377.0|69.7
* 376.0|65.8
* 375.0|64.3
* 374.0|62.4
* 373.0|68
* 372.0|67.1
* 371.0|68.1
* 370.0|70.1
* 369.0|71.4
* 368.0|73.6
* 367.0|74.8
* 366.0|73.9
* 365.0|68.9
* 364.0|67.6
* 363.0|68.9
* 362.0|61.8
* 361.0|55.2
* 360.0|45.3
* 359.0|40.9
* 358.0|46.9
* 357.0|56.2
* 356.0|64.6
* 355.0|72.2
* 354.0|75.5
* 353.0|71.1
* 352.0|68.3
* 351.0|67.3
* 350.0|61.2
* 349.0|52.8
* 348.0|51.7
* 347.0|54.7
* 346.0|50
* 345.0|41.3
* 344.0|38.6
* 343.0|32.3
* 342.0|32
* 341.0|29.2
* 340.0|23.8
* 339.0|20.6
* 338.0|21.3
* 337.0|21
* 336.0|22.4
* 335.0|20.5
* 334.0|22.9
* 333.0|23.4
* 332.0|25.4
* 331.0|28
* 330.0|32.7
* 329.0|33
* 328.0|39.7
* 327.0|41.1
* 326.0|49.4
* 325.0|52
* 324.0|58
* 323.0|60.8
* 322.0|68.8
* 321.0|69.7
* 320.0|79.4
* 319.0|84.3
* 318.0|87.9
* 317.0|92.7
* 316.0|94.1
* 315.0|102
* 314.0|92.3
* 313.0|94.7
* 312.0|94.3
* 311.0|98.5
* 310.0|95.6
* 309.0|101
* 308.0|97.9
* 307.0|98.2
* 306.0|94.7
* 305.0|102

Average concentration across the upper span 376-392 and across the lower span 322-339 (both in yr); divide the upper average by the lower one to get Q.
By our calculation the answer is 2.08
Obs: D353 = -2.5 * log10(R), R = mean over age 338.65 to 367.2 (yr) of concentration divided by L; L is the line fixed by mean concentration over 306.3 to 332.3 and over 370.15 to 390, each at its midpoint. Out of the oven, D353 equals 0.306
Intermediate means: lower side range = 72.5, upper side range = 71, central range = 54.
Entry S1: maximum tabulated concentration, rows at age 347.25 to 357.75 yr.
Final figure 75.5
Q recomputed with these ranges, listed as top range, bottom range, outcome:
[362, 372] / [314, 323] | 0.84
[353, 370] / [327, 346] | 2.20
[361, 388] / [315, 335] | 1.27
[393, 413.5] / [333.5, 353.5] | 2.12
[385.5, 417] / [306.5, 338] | 1.29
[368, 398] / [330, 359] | 1.69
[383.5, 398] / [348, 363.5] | 1.24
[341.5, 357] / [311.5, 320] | 0.60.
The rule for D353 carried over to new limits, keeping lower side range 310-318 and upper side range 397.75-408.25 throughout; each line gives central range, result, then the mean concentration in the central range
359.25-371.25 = 0.33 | 66.1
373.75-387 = 0.23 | 71.5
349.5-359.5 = 0.41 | 62.4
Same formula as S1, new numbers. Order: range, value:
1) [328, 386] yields 79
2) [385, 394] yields 79.5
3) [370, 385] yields 77.6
